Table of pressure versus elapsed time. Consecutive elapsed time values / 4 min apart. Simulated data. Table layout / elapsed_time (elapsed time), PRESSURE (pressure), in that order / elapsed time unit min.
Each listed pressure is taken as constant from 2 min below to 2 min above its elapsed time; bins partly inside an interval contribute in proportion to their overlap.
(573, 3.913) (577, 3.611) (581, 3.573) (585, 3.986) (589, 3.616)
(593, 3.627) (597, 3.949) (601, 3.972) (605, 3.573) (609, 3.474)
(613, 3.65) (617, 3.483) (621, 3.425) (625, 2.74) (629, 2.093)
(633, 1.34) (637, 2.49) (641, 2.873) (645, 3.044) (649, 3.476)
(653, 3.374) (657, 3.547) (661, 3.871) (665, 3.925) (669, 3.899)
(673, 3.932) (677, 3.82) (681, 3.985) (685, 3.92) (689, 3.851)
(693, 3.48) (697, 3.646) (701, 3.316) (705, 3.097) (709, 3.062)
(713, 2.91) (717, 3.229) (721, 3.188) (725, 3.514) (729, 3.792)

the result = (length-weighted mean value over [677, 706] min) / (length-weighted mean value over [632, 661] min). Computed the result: 1.22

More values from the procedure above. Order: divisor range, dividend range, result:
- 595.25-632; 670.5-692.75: 1.17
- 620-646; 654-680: 1.52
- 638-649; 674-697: 1.26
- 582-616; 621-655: 0.73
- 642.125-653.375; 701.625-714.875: 0.94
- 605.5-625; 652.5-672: 1.10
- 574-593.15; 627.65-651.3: 0.70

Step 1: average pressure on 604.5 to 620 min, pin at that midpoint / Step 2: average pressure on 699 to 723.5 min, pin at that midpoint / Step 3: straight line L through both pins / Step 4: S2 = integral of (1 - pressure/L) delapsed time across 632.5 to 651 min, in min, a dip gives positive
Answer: 3.6 min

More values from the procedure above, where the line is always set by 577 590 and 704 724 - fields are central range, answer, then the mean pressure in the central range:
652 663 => -0.8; 3.62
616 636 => 5.5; 2.57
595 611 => -0.5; 3.74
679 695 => -2.8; 3.81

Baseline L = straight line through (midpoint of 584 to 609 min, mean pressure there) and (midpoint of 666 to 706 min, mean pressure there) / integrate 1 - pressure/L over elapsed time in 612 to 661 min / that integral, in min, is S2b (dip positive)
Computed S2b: 9.9 min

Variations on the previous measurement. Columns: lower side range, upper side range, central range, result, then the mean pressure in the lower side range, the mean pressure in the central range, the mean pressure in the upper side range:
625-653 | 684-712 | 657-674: -4.94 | 2.62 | 3.86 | 3.45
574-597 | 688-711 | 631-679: 2.87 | 3.72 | 3.3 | 3.39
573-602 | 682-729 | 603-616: 0.49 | 3.77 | 3.56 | 3.41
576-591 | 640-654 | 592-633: 2.29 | 3.7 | 3.29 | 3.2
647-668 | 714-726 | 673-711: -1.70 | 3.65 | 3.59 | 3.26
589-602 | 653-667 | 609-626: 1.80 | 3.8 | 3.38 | 3.72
